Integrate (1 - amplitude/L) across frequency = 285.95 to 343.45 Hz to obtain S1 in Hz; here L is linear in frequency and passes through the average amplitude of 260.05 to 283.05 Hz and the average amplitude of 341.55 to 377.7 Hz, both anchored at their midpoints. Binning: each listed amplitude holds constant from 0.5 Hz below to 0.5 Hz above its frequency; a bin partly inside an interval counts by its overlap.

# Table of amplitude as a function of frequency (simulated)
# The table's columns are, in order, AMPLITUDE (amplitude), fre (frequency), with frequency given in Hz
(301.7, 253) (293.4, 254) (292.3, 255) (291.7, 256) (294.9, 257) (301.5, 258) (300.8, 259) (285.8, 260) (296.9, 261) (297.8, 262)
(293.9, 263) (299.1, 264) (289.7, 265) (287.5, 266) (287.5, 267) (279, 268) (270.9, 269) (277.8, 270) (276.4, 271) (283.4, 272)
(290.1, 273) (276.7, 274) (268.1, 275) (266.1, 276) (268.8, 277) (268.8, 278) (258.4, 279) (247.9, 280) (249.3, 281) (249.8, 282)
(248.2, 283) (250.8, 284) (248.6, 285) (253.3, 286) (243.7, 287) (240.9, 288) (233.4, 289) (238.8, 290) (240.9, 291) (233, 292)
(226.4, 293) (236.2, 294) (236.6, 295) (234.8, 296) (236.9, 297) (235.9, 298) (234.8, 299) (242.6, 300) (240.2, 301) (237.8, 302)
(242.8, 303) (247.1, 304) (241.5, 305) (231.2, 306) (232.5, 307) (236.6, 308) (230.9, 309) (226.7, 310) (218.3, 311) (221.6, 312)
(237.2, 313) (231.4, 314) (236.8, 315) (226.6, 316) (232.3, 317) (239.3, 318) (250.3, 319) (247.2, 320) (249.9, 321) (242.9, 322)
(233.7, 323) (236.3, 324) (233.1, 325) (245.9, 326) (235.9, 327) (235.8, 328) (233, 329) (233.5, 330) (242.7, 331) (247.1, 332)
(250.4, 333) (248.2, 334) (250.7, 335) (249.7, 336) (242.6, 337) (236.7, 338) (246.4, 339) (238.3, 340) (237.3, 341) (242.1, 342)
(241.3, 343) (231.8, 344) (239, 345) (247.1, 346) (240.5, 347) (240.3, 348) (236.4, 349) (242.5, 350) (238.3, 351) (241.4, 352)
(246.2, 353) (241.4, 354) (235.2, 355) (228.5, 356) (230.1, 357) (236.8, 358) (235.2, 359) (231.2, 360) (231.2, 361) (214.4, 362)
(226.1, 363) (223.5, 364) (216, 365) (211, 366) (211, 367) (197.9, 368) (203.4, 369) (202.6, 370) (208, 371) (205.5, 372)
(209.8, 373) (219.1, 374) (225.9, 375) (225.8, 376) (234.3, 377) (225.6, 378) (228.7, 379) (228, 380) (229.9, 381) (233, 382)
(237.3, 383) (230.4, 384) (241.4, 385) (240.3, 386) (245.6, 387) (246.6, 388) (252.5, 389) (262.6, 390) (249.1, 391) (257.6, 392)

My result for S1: 3.1 Hz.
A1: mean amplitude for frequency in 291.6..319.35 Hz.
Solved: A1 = 235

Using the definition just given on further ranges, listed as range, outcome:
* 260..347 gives 249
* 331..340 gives 246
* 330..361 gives 240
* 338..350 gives 240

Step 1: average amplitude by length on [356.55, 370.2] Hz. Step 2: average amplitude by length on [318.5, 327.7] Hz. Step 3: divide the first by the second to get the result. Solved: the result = 0.9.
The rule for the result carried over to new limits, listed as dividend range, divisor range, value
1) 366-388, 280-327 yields 0.94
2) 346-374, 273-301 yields 0.91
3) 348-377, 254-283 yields 0.80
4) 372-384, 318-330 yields 0.94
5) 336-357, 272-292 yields 0.94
